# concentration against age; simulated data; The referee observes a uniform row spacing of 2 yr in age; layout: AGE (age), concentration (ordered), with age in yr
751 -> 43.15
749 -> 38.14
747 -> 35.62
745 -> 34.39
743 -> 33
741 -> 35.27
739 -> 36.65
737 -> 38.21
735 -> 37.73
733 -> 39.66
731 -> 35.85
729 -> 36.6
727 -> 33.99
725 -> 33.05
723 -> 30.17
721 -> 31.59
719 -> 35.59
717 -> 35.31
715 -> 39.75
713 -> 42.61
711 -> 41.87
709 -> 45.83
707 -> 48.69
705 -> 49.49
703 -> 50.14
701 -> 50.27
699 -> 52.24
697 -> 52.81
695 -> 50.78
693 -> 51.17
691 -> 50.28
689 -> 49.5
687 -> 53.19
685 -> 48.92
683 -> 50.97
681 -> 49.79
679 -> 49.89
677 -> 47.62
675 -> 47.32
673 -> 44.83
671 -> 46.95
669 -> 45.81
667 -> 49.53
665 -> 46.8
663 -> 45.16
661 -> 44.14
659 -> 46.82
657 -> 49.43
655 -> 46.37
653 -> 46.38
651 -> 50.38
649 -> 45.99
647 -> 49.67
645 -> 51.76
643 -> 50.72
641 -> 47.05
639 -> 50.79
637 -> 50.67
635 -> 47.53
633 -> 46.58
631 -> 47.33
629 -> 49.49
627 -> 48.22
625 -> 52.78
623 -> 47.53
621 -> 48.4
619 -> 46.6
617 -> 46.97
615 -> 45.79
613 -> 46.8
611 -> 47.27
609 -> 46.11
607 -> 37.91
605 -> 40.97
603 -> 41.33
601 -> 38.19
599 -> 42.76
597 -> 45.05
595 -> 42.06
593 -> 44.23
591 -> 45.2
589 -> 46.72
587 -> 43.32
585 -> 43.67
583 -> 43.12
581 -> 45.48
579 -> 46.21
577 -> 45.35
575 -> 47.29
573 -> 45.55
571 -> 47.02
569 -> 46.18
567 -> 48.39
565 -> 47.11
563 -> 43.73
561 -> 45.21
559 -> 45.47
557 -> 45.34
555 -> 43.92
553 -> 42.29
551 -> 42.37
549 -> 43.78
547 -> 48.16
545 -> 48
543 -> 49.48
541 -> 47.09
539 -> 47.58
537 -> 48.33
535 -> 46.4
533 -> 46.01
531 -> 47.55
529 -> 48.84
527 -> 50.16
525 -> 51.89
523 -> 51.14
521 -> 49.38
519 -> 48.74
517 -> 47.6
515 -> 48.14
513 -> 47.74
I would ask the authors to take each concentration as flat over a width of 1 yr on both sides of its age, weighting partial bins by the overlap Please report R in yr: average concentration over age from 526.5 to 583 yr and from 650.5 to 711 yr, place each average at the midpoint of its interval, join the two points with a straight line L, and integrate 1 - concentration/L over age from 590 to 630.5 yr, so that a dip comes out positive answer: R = 1.8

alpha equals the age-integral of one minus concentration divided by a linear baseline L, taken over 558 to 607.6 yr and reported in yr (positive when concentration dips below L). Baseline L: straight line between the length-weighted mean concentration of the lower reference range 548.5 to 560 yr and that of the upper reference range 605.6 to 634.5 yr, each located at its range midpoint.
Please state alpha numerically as 0.9 yr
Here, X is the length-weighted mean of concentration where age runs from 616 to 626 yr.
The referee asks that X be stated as 48.5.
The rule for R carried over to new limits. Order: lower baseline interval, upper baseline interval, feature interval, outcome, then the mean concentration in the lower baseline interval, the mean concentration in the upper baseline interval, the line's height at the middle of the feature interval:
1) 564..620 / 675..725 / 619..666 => -3.04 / 44.7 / 45.9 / 45.3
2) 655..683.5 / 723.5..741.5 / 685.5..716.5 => -4.84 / 47.4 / 36.2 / 41.8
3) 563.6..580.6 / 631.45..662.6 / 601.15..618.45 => 1.27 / 46.5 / 48.2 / 47.4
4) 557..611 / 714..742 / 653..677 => -4.36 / 44.4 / 35.7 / 39.5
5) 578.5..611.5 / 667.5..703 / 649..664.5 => 0.24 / 43.4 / 49.6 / 47.6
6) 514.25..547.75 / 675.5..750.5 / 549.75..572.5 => 1.12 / 48.5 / 42.6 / 47.5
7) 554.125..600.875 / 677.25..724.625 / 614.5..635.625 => -1.21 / 45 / 46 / 45.4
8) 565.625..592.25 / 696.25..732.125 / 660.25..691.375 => -4.09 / 45.7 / 41.4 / 42.6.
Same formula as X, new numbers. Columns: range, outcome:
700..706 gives 50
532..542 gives 47.1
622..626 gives 50.2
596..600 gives 43.9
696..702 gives 51.8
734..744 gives 36.2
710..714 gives 42.2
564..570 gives 47.2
